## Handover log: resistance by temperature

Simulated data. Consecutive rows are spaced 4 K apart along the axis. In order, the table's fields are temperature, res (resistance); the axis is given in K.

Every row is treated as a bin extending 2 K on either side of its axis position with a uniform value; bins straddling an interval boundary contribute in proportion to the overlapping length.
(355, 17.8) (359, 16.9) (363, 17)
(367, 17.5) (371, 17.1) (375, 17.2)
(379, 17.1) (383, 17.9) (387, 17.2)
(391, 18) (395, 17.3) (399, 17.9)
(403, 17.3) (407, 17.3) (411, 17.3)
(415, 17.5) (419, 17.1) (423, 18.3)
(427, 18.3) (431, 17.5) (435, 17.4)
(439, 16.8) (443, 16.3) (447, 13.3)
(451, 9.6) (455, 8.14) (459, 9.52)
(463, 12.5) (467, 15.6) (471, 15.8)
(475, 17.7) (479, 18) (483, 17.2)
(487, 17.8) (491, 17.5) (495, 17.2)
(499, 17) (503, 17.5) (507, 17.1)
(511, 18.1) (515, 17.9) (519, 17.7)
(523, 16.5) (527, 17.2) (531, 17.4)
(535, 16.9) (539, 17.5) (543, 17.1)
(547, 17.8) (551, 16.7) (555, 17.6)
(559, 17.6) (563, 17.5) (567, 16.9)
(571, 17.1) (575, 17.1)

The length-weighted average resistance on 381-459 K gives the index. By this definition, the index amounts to 16.2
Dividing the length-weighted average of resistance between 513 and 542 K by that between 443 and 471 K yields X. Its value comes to 1.43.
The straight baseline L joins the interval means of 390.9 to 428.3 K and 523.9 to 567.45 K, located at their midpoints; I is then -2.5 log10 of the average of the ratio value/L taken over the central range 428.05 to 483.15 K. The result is 0.19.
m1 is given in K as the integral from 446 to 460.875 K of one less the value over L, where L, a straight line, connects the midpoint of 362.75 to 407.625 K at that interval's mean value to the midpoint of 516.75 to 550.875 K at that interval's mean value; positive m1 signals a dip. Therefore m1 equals 6.4 K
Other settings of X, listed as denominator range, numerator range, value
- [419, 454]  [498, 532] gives 1.10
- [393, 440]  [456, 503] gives 0.91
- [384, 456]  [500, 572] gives 1.06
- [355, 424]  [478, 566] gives 1.00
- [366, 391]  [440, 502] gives 0.86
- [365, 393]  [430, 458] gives 0.80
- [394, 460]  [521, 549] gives 1.09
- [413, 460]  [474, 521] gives 1.16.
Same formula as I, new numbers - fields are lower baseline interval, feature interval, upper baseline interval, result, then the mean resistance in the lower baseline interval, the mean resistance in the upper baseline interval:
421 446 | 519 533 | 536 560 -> 0.013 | 17.3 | 17.4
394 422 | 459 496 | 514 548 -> 0.075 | 17.4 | 17.3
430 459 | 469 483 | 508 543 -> -0.136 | 13.7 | 17.4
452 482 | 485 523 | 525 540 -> -0.113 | 13.9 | 17.2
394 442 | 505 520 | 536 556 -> -0.022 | 17.5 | 17.3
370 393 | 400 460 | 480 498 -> 0.122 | 17.4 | 17.4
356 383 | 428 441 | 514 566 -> -0.004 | 17.2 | 17.3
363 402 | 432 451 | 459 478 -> 0.026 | 17.4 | 14.9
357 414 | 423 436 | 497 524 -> -0.028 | 17.4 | 17.4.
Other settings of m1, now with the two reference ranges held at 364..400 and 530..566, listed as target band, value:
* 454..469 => 4.9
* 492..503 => 0.1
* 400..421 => 0.1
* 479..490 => -0.1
